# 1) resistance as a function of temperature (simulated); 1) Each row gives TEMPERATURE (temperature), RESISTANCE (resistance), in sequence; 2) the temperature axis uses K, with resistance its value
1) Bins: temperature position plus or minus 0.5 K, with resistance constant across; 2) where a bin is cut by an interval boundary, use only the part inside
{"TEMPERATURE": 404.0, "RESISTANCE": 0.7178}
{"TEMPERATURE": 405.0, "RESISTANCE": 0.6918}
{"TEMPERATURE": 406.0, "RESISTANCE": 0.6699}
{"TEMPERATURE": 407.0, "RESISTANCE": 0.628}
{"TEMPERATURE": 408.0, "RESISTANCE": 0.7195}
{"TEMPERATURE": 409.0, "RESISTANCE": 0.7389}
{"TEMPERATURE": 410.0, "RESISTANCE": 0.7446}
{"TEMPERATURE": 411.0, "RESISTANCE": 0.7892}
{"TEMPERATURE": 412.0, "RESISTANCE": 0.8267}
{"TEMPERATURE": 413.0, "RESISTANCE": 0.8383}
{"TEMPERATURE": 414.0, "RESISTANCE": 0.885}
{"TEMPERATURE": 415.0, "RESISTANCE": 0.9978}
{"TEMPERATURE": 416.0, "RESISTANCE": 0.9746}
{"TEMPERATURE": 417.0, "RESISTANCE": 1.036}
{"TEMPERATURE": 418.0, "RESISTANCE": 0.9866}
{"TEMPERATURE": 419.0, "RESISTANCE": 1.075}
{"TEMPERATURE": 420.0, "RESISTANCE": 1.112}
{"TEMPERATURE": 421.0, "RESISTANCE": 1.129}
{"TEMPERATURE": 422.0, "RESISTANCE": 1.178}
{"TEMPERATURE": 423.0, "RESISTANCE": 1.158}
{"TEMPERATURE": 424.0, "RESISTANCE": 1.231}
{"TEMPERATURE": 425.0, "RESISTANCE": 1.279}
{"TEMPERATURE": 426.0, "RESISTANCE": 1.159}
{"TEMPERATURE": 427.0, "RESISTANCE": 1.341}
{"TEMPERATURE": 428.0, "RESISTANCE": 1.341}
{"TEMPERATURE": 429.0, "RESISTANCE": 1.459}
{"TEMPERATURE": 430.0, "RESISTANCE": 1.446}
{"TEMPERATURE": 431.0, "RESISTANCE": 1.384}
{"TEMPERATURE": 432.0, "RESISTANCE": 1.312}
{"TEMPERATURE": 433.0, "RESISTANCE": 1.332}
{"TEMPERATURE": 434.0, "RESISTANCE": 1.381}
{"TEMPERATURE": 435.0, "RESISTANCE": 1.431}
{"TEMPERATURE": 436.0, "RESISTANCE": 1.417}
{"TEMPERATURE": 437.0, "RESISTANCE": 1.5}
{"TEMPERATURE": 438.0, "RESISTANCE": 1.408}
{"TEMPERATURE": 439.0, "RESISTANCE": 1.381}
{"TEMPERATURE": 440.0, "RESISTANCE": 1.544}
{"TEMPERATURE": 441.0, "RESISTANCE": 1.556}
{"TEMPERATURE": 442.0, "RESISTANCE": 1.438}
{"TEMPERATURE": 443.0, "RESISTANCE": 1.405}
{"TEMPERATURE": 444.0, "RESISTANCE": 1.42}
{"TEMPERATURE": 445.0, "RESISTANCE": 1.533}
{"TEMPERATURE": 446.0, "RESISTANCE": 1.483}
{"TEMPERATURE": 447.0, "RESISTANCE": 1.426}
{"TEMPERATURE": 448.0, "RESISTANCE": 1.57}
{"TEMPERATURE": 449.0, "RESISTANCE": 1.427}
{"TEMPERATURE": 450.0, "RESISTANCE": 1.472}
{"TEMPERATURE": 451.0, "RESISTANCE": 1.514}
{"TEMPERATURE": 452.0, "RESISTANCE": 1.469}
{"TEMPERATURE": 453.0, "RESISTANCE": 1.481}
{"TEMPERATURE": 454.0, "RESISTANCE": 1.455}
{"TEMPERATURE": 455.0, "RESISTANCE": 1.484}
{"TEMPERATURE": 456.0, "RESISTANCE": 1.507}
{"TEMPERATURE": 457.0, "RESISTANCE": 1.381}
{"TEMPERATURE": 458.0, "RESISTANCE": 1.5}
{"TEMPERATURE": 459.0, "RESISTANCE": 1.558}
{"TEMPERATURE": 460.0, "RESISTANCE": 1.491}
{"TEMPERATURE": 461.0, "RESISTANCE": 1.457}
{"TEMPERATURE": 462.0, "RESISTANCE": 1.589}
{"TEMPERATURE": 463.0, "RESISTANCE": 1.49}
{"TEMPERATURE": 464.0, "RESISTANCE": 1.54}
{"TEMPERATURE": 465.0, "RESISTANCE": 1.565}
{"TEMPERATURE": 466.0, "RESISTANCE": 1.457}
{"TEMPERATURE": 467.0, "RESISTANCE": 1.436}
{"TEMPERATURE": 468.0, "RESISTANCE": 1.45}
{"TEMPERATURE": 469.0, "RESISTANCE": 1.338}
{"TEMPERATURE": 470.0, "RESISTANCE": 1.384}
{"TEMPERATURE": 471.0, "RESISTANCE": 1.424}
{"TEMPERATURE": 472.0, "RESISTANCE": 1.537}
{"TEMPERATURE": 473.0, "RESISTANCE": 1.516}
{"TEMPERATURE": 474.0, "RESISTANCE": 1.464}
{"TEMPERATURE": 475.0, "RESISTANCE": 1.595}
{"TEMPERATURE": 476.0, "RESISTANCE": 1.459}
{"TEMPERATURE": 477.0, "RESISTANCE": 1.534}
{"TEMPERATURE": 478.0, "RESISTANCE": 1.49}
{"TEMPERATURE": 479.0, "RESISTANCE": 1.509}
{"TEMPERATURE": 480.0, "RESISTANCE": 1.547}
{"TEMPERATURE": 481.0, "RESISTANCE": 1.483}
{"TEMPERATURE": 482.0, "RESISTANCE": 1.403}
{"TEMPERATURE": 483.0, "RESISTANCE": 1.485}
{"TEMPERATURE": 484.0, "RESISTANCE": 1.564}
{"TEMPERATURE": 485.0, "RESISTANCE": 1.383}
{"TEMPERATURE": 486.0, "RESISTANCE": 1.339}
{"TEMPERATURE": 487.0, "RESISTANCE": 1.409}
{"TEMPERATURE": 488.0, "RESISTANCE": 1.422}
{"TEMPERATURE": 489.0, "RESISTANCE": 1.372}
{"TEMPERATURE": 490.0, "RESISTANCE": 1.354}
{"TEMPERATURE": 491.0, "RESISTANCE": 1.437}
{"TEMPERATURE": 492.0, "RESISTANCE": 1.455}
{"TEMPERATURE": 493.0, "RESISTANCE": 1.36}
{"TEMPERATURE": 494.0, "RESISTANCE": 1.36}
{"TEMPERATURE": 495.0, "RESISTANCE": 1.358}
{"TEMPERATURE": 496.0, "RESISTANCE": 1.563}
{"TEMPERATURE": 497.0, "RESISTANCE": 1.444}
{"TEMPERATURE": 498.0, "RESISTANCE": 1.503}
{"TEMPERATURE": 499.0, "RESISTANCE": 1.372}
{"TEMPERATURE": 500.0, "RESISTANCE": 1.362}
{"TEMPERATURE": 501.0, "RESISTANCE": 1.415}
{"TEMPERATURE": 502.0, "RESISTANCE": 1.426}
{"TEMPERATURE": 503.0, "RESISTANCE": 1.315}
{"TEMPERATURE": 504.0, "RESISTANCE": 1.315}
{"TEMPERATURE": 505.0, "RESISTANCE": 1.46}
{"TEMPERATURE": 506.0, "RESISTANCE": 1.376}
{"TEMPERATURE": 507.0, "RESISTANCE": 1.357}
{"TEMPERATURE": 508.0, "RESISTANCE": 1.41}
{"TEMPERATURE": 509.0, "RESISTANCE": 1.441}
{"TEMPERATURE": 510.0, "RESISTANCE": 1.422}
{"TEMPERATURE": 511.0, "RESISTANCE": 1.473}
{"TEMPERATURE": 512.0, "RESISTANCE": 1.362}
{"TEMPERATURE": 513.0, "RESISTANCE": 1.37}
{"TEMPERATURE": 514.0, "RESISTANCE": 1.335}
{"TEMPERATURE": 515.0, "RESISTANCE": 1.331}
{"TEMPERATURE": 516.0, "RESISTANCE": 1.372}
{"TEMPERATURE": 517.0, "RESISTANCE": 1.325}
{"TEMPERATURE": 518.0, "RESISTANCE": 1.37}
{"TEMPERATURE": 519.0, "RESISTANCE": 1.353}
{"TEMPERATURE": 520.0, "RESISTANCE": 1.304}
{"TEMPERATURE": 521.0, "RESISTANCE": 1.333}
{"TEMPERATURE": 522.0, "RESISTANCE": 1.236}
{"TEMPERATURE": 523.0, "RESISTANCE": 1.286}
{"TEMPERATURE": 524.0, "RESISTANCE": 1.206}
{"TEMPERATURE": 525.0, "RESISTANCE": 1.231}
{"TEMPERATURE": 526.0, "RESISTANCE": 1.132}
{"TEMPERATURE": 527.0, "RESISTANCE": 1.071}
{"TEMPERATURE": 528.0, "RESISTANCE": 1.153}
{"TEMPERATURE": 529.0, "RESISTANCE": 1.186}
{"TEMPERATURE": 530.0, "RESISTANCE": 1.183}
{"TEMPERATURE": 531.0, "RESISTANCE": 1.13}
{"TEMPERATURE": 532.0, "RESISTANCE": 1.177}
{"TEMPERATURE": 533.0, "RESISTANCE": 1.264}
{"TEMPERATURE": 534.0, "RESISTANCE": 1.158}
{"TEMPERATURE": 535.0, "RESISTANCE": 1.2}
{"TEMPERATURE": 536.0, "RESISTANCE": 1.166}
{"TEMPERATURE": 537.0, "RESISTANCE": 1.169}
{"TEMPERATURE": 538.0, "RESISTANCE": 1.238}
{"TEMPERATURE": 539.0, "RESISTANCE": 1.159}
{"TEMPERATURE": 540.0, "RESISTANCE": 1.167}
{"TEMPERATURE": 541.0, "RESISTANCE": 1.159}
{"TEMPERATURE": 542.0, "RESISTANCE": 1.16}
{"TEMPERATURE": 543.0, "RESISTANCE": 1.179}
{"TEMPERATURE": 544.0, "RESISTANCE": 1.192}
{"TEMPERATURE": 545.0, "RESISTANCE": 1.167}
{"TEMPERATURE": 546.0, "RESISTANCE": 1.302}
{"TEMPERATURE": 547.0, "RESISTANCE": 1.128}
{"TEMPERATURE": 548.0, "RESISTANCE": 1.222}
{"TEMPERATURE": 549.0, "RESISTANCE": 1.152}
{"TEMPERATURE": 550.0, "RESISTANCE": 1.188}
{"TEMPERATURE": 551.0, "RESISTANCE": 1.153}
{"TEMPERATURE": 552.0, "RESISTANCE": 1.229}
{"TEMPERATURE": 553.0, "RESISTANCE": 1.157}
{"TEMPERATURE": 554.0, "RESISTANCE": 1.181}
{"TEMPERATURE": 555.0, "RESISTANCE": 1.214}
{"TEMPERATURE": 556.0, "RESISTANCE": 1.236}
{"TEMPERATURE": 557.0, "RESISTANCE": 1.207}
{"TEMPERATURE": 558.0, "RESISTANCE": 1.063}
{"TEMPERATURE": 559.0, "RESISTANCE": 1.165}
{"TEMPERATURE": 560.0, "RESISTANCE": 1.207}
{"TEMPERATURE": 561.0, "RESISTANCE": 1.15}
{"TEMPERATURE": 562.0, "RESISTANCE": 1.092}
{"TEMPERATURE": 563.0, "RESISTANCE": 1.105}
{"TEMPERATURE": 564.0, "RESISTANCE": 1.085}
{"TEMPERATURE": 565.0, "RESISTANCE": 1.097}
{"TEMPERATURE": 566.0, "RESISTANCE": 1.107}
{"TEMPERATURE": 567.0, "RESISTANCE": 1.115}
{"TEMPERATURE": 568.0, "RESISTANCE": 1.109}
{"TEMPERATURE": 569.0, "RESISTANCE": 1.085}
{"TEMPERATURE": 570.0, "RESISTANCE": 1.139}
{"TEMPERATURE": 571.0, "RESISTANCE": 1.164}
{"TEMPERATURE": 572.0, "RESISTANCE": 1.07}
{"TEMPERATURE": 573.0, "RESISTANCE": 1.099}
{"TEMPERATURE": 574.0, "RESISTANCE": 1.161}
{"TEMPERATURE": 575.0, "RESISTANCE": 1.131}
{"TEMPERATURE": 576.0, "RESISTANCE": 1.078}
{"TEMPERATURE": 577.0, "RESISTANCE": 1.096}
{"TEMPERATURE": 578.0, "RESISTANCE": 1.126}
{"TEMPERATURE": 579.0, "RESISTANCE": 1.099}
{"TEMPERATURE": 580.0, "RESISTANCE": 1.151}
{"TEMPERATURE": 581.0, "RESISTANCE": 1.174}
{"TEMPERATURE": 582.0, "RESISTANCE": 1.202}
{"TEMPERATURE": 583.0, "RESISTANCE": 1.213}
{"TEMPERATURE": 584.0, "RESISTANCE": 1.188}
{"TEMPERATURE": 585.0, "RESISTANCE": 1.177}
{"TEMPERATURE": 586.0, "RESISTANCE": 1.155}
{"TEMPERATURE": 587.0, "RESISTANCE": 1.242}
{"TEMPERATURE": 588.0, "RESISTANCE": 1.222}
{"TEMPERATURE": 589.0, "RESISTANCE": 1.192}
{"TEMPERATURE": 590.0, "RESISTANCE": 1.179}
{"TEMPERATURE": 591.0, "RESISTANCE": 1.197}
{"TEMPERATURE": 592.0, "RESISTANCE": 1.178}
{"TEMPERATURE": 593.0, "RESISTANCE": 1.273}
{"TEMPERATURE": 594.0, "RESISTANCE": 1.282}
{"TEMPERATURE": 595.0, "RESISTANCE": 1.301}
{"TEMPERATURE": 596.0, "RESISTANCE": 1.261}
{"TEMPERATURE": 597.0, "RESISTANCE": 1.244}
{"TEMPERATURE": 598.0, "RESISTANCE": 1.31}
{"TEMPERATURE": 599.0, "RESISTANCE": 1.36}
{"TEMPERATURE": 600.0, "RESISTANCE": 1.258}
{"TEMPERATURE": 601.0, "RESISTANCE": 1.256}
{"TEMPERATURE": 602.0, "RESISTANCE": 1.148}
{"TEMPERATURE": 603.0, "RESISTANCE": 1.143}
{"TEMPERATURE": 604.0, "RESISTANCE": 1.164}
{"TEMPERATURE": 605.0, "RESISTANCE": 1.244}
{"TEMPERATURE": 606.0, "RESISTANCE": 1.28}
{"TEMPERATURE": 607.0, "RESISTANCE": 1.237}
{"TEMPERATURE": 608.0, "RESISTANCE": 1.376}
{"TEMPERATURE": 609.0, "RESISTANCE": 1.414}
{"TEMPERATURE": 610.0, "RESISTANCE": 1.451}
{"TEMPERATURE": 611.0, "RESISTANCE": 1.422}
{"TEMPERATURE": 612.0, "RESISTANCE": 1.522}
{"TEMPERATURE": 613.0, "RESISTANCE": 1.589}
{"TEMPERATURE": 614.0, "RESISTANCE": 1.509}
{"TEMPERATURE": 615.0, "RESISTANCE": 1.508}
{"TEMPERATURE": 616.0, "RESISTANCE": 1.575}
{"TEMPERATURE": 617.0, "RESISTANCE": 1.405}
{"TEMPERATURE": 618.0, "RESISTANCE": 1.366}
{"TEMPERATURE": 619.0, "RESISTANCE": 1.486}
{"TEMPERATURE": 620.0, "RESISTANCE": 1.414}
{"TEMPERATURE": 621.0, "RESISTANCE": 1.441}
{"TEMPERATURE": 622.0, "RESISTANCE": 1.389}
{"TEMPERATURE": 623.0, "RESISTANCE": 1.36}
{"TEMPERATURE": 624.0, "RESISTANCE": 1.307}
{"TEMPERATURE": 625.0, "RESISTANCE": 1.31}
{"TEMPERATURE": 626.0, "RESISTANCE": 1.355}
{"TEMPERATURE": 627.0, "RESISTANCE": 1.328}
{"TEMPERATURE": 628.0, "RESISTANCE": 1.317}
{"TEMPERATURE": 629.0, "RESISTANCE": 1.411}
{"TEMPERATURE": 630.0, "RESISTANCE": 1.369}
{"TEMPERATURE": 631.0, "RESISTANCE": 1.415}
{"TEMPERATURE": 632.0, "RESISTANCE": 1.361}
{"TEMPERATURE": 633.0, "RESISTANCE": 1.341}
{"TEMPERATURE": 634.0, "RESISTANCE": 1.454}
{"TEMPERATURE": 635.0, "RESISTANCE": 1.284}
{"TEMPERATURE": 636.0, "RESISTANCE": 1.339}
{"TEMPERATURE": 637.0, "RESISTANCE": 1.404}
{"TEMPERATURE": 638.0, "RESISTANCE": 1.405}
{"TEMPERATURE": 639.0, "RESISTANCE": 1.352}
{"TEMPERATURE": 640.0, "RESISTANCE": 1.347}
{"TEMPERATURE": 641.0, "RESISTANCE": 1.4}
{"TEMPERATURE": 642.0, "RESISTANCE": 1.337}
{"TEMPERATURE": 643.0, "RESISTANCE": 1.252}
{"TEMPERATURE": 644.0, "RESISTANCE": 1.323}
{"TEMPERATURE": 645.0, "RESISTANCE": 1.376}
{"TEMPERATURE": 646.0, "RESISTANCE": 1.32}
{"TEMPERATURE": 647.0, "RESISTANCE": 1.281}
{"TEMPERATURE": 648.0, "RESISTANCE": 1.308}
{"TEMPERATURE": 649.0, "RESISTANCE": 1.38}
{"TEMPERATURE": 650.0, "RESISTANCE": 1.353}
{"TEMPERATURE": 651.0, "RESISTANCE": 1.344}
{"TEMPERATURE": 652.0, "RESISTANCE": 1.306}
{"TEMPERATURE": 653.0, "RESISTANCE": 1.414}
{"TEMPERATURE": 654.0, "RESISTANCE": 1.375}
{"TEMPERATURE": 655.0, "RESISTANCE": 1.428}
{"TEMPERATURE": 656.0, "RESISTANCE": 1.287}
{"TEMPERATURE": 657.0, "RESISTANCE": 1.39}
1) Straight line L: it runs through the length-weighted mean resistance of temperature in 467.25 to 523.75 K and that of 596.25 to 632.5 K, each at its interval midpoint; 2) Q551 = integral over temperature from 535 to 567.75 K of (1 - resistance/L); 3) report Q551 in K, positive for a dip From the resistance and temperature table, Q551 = 5.2 K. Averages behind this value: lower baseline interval 1.41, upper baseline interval 1.36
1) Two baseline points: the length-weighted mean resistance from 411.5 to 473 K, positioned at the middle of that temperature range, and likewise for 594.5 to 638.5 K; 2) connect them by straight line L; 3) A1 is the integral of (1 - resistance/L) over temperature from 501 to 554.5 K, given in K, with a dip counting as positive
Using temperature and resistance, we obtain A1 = 4.0 K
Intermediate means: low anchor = 1.36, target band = 1.26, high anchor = 1.36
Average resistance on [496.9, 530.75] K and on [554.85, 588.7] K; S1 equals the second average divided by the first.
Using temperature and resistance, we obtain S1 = 0.86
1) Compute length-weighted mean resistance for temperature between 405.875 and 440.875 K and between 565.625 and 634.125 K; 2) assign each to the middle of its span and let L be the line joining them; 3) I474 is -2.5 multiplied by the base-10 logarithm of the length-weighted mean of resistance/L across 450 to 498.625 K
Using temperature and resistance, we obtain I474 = -0.23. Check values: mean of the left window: 1.15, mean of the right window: 1.27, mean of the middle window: 1.46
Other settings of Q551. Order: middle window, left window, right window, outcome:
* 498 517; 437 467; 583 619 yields 0.4 K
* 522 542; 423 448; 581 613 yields 2.1 K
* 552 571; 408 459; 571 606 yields 1.1 K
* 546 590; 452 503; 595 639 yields 7.6 K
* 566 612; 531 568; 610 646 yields 2.6 K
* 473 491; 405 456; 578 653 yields -2.9 K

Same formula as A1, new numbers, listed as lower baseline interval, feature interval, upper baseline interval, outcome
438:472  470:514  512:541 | -2.65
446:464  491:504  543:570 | -0.56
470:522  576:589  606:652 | 2.11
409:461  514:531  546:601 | -0.43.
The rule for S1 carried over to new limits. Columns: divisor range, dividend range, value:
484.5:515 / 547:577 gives 0.82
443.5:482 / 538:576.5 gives 0.78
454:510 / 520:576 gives 0.81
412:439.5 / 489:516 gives 1.14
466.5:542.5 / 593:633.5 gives 1.00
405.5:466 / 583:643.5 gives 1.03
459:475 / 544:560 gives 0.80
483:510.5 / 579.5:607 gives 0.87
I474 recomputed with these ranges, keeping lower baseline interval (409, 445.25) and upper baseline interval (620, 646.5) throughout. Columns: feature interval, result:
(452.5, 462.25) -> -0.19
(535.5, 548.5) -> 0.10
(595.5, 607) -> 0.08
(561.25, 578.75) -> 0.19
